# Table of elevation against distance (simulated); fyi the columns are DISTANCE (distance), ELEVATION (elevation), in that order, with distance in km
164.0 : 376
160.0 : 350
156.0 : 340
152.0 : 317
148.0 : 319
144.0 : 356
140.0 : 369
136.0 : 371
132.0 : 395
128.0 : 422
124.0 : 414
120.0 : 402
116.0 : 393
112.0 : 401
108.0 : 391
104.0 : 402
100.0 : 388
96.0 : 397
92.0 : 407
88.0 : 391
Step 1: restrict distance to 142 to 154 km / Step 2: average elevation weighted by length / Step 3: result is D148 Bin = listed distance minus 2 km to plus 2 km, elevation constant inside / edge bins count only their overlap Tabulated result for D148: 331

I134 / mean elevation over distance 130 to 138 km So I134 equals 383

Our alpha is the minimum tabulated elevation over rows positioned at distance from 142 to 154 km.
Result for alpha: 317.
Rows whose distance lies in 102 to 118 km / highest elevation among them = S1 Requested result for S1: 402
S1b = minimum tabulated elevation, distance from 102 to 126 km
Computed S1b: 391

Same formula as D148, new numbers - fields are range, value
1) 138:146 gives 362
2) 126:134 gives 408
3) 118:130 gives 413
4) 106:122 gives 397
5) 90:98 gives 402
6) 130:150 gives 362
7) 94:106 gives 396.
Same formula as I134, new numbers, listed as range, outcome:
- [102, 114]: 398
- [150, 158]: 328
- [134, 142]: 370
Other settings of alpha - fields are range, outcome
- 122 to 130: 414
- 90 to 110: 388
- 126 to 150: 319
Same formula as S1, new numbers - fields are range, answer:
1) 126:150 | 422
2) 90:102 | 407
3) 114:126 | 414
